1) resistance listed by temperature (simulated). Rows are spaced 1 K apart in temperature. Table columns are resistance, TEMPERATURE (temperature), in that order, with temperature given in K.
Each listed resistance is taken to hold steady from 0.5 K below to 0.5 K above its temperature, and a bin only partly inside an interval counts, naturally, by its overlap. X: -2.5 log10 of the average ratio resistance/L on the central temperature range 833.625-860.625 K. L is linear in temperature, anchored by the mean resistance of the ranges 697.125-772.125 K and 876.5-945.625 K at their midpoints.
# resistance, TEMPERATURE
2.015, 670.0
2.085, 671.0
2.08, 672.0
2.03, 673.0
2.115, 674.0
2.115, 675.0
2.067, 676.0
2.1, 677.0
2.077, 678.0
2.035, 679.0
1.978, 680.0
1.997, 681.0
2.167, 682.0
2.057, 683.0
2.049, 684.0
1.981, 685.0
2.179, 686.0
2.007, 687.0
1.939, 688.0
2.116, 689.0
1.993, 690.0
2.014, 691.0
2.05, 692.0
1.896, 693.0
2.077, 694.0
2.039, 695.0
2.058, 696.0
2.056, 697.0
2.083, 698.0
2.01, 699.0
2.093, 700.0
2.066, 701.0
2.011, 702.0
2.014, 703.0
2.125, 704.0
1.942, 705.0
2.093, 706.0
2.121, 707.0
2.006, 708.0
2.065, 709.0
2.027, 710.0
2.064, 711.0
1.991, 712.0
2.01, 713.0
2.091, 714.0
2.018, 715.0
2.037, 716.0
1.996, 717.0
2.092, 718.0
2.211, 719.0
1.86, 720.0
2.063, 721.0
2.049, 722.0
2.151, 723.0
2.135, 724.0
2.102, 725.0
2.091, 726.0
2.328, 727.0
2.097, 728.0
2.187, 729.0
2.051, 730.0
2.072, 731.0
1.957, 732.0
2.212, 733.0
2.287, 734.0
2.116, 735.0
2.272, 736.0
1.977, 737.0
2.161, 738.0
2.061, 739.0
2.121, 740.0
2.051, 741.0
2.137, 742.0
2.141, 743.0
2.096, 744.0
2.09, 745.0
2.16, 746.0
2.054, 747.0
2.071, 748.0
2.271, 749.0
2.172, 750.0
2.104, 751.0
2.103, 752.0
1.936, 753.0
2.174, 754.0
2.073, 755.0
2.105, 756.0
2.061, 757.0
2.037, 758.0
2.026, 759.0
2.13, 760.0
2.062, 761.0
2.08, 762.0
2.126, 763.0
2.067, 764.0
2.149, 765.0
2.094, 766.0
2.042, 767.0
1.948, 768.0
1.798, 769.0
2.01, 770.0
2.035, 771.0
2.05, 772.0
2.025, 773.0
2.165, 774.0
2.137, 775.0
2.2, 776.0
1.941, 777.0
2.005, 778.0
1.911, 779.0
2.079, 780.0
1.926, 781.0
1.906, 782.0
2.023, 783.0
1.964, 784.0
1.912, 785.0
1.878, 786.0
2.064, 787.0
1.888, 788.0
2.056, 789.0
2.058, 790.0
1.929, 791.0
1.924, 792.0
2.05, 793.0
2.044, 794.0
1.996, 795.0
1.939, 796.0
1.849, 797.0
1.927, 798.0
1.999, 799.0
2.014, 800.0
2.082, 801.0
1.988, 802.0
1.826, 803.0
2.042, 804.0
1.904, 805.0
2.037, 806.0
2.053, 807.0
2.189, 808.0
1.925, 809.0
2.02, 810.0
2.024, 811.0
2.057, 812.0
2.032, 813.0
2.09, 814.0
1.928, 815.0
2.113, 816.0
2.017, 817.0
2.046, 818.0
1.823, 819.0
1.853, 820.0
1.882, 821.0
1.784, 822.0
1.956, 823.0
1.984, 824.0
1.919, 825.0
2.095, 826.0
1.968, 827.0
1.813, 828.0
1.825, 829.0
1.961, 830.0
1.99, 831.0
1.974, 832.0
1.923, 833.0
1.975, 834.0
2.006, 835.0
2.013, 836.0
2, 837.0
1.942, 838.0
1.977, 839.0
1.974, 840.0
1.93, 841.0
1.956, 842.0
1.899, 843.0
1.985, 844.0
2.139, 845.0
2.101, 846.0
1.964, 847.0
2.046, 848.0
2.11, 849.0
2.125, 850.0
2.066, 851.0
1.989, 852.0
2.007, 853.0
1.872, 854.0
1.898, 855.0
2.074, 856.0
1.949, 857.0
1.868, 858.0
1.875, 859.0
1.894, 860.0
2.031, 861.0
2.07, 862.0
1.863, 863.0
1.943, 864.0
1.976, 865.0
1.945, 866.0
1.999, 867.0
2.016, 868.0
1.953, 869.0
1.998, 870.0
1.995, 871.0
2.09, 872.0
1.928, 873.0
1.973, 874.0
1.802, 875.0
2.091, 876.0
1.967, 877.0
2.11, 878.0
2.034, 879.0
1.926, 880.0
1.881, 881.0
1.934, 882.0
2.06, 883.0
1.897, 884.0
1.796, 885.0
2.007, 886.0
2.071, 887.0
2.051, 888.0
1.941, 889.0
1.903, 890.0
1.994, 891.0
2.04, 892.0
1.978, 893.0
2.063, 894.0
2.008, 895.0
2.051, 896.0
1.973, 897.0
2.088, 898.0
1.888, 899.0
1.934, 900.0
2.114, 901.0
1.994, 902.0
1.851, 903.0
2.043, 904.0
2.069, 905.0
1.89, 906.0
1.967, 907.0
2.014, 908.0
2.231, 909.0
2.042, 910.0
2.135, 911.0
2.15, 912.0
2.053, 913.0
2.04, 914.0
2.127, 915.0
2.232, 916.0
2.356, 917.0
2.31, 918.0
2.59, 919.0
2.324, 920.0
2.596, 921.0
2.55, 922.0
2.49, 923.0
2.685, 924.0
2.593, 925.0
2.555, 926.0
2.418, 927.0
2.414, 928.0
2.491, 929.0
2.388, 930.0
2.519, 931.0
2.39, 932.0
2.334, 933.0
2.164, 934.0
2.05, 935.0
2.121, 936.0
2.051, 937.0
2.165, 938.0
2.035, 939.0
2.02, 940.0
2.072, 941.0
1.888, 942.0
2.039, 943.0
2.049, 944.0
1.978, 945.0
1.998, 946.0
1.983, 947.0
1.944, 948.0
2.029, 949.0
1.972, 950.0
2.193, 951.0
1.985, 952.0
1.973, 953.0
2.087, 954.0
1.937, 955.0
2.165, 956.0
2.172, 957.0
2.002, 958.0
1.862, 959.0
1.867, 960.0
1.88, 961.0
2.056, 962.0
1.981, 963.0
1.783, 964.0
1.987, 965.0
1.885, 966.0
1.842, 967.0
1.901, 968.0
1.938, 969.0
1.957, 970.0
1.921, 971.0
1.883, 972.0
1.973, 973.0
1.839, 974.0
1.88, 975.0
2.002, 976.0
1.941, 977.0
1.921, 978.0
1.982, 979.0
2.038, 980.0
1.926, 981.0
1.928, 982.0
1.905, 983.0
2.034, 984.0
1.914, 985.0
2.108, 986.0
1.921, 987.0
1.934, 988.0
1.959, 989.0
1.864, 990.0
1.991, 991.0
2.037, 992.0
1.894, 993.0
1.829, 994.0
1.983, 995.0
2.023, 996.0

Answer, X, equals 0.07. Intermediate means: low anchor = 2.08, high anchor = 2.13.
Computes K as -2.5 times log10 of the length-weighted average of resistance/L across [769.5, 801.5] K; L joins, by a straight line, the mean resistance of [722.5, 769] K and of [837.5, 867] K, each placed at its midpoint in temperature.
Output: 0.03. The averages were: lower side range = 2.1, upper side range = 1.98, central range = 2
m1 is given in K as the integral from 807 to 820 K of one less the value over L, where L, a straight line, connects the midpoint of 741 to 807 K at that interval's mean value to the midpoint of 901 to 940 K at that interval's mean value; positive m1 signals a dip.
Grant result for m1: 0.45 K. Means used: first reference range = 2.03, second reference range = 2.24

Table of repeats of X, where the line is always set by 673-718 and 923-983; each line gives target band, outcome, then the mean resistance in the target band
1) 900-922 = -0.04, 2.15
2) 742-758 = -0.03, 2.11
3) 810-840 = 0.05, 1.97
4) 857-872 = 0.05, 1.96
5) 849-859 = 0.04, 1.98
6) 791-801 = 0.04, 1.97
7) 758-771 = 0.00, 2.04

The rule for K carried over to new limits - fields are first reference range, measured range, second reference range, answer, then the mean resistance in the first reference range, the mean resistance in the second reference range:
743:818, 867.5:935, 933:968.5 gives -0.06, 2.03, 2.01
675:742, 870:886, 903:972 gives 0.08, 2.07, 2.13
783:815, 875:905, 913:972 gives 0.05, 1.99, 2.14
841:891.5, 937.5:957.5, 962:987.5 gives -0.05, 1.98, 1.94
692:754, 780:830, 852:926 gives 0.05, 2.08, 2.06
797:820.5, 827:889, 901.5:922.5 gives 0.06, 2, 2.17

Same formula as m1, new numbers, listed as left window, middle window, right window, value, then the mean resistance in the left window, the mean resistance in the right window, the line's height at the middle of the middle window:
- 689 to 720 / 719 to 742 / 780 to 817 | -0.94 K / 2.04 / 1.99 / 2.03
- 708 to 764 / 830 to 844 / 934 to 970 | 0.56 K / 2.09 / 2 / 2.05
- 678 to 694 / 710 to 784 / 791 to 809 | -2.46 K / 2.03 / 1.99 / 2.01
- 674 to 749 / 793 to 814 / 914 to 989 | 0.83 K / 2.07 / 2.1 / 2.08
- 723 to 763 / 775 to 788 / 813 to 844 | 0.35 K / 2.11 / 1.96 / 2.04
